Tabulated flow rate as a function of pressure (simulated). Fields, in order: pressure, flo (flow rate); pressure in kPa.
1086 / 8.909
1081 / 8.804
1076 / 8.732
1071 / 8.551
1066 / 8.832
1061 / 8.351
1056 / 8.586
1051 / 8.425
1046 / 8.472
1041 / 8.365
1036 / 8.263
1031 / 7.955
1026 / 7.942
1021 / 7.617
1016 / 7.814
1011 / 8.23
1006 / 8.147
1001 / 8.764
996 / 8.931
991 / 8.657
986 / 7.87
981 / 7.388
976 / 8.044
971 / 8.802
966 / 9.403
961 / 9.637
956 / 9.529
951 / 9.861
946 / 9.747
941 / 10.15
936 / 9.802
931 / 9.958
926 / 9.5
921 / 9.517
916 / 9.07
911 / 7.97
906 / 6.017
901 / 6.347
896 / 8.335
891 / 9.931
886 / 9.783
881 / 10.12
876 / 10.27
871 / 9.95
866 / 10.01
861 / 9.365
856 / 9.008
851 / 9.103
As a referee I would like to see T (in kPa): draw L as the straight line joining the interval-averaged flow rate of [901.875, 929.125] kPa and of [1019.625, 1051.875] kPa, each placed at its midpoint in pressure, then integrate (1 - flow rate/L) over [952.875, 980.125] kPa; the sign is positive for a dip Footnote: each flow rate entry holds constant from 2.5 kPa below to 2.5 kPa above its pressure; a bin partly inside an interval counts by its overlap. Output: -2.46 kPa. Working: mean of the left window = 8.33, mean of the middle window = 9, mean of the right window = 8.15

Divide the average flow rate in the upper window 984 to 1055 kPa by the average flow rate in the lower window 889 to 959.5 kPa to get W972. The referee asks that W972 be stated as 0.92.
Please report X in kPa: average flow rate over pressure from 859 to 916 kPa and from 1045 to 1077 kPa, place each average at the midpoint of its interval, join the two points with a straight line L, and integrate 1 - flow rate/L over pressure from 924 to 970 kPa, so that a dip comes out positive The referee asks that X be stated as -4.7 kPa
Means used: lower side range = 8.92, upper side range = 8.56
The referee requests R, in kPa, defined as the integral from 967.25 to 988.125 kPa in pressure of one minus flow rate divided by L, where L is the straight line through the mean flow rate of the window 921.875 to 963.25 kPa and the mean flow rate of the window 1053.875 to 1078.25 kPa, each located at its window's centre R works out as 2.9 kPa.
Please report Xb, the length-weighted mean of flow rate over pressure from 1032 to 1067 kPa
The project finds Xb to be 8.43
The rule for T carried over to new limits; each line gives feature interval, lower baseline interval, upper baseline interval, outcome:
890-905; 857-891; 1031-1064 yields 2.9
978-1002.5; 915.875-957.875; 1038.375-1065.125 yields 2.2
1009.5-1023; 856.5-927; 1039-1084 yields 1.3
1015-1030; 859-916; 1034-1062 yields 1.2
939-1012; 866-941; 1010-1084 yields -1.3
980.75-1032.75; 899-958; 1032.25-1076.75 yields 3.1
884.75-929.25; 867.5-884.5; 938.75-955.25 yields 6.7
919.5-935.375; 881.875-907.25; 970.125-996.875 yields -2.7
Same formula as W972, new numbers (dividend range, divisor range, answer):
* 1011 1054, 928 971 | 0.84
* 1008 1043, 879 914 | 0.96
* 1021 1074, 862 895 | 0.84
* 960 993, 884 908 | 1.05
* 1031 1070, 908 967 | 0.89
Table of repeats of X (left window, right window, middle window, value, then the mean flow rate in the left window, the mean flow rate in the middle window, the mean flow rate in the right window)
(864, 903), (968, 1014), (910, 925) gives 0.05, 9.37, 9.01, 8.32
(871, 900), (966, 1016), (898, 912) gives 3.92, 9.54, 6.71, 8.34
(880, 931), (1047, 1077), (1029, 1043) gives 0.63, 8.68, 8.2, 8.57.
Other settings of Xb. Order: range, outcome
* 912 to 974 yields 9.53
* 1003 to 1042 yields 8.04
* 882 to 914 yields 8.18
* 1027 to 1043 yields 8.17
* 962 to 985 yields 8.45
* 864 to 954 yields 9.24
